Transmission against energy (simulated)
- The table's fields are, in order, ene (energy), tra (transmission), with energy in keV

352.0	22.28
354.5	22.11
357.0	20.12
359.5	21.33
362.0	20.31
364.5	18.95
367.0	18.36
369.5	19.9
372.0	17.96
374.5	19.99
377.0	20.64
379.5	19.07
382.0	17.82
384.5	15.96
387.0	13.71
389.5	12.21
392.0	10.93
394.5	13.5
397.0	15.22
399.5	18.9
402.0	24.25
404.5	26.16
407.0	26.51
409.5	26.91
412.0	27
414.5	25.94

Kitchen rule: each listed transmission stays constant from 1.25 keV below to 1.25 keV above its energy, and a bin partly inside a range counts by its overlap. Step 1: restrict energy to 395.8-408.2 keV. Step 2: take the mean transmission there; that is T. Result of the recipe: 22.2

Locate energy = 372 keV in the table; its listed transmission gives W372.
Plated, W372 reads 17.96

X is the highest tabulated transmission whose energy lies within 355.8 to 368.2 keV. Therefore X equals 21.33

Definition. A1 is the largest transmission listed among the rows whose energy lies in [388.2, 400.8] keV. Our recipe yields 18.9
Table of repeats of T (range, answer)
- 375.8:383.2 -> 19.2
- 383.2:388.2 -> 14.9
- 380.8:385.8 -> 16.8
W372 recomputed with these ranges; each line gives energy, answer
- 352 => 22.28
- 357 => 20.12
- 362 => 20.31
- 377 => 20.64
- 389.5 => 12.21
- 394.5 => 13.5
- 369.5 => 19.9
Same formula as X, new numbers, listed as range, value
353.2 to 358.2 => 22.11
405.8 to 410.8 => 26.91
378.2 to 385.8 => 19.07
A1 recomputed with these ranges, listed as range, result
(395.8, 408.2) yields 26.51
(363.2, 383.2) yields 20.64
